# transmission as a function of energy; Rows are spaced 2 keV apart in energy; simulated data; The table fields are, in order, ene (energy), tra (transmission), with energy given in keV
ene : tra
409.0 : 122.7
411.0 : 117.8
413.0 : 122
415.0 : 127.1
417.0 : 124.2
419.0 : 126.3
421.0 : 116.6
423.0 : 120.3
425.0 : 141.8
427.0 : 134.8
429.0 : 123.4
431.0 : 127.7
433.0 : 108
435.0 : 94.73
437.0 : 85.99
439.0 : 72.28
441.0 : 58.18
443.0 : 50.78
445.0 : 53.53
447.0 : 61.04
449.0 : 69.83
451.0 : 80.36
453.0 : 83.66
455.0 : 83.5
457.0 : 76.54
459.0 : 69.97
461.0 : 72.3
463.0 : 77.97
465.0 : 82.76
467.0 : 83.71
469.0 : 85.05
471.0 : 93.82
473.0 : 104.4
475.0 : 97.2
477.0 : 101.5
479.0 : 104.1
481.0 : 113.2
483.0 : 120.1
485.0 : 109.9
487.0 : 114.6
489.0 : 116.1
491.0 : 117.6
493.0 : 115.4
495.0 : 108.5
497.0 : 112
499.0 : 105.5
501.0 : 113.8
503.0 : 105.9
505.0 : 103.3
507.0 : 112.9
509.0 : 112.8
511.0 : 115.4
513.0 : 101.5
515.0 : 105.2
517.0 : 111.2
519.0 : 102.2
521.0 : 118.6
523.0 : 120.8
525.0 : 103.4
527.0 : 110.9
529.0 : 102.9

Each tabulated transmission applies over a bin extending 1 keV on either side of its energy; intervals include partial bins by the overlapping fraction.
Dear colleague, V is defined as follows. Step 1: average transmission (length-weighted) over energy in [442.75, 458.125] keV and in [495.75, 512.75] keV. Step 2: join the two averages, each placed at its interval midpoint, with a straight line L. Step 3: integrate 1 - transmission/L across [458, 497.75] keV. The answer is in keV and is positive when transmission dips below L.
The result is -3.8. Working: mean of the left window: 70.8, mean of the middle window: 99.9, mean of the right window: 110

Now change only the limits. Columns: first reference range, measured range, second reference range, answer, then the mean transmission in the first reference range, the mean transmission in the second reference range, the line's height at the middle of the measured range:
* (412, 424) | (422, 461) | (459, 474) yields 6.2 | 123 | 84.7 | 104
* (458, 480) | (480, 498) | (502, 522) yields -3.0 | 88.4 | 109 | 98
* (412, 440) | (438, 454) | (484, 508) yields 6.8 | 116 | 111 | 115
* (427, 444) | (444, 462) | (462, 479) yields 3.9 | 92.8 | 91.6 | 92.2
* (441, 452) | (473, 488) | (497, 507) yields -2.9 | 62.7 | 108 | 90.6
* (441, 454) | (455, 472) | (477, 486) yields 1.3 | 65.9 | 111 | 87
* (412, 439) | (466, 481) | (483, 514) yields 2.2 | 118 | 111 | 113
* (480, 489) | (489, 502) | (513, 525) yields 0.1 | 115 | 110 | 113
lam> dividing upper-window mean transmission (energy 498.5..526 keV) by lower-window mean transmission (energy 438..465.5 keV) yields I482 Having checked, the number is 1.55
